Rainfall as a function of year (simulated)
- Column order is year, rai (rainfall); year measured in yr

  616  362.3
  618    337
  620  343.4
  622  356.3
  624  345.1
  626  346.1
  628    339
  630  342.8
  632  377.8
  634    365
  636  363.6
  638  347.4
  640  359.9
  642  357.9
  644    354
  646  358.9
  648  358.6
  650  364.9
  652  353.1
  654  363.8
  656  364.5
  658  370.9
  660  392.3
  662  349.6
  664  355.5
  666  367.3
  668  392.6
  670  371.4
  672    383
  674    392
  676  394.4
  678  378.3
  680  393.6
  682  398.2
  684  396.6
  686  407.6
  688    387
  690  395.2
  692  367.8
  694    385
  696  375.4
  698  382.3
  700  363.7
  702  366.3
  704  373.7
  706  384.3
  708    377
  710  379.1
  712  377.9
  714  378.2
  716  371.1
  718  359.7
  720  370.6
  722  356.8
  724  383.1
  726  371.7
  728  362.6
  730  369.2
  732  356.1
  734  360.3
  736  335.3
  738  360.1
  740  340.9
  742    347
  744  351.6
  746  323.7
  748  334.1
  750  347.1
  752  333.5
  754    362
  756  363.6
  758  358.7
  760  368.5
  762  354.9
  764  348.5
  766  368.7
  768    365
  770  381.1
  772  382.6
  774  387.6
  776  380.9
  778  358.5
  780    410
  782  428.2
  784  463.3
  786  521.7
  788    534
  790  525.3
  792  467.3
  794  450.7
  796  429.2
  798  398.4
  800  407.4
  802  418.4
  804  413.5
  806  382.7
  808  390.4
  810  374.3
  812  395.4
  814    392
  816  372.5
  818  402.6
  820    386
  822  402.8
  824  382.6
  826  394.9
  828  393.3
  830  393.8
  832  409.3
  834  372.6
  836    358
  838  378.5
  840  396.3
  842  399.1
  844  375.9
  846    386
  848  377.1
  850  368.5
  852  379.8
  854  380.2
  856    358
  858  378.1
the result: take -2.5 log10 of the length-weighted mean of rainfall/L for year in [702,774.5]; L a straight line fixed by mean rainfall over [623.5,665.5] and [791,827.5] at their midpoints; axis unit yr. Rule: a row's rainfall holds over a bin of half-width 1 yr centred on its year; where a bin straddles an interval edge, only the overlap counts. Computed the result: 0.063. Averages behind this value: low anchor 359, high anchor 403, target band 362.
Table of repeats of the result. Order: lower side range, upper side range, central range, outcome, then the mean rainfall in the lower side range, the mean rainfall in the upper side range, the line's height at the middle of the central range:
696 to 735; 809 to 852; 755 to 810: -0.08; 371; 386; 380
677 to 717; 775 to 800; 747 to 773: 0.19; 382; 446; 426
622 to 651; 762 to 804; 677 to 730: 0.02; 356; 420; 385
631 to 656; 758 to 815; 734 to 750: 0.15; 361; 410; 394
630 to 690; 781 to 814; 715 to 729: 0.09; 373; 436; 401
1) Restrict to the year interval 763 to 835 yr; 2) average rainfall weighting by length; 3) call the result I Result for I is 408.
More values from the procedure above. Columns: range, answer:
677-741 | 374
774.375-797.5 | 449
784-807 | 450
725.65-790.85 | 380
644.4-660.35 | 364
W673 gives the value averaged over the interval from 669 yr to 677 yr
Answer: 385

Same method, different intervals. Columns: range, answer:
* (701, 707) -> 375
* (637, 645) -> 355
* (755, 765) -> 359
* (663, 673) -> 374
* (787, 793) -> 509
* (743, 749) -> 336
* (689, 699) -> 381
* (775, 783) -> 394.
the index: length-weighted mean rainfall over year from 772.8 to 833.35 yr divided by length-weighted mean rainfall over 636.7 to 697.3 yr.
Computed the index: 1.11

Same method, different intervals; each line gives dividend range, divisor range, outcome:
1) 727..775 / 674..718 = 0.93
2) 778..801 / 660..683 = 1.19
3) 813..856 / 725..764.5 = 1.09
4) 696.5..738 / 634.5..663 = 1.02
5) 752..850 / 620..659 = 1.12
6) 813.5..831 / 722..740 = 1.08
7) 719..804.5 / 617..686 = 1.06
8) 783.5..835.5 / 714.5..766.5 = 1.17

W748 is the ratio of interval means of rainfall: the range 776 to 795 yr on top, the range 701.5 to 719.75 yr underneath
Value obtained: 1.22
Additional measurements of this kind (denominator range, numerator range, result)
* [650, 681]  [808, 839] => 1.03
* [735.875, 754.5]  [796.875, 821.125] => 1.15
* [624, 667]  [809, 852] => 1.07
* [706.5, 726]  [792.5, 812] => 1.09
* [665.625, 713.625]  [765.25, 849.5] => 1.06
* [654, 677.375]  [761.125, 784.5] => 1.02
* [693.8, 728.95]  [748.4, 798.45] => 1.08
